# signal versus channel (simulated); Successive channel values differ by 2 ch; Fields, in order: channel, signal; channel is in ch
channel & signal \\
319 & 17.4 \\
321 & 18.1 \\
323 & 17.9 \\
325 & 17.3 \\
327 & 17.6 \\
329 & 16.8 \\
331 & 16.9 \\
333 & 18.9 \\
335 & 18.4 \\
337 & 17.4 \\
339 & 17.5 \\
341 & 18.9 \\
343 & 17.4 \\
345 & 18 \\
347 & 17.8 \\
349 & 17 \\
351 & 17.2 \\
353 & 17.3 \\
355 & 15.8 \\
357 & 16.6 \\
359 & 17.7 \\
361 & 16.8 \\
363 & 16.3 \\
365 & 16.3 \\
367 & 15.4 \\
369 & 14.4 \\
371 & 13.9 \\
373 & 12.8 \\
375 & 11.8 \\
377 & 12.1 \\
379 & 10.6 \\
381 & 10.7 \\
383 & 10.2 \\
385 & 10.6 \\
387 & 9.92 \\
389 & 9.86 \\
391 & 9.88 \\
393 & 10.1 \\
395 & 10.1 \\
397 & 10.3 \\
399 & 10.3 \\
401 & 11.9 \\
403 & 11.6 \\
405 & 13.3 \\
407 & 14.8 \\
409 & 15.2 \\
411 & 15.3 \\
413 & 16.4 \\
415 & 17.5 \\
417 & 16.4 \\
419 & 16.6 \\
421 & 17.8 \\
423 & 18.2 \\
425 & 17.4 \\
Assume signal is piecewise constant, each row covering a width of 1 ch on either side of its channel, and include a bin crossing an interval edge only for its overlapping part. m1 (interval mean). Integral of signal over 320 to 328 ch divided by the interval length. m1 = 17.7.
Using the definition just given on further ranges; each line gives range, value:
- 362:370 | 15.6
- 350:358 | 16.7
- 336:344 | 17.8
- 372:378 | 12.2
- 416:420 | 16.5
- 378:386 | 10.5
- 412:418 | 16.8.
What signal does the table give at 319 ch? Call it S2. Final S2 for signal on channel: 17.4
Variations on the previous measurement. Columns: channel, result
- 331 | 16.9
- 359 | 17.7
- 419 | 16.6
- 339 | 17.5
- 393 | 10.1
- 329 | 16.8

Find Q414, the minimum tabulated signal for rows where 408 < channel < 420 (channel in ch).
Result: 15.2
